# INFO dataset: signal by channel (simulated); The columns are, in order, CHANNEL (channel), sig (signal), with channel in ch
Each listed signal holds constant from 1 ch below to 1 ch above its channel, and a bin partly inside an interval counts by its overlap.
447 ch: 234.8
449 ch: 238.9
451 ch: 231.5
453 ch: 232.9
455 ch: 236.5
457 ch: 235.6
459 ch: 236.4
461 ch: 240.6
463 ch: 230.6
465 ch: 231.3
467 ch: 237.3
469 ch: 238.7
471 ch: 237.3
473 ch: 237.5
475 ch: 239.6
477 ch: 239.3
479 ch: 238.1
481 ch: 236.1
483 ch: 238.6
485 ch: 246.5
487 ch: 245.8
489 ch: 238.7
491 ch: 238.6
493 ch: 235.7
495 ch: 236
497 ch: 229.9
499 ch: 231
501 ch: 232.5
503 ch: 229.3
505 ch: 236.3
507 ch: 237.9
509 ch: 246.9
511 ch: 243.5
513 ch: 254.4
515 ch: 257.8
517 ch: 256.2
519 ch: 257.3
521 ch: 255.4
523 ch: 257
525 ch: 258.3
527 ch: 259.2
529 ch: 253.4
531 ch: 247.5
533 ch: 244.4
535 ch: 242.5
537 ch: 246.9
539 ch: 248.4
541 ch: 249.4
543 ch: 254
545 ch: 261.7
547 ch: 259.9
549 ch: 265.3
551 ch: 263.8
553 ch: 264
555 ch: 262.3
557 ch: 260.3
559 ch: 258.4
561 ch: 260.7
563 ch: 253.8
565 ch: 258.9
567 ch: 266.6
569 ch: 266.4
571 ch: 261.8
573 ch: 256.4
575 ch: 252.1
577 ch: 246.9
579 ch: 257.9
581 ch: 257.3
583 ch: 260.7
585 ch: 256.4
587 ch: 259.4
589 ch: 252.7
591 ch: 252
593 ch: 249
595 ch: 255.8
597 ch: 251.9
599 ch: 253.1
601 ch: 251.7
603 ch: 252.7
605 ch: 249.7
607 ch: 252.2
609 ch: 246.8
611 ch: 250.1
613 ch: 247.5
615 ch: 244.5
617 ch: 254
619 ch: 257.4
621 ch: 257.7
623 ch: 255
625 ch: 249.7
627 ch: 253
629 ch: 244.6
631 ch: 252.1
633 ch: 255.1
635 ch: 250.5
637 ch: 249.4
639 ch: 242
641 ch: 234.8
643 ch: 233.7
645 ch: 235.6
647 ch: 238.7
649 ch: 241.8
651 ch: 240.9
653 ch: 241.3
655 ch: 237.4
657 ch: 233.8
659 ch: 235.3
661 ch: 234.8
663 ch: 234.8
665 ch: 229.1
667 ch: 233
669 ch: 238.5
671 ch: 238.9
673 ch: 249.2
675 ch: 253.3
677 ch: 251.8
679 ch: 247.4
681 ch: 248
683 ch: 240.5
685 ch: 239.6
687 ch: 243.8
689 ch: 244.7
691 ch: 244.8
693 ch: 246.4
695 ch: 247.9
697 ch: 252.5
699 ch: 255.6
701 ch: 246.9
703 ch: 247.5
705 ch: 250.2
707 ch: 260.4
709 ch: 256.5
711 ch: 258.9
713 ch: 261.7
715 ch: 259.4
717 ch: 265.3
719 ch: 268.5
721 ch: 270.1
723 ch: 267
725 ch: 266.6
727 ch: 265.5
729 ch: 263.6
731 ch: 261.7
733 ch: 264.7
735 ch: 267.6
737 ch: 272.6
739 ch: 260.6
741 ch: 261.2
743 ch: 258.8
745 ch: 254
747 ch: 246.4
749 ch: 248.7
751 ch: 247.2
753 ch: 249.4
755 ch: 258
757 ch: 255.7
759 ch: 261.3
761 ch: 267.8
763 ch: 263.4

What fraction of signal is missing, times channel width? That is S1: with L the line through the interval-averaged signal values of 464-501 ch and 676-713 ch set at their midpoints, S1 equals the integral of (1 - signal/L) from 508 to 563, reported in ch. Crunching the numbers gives -3.4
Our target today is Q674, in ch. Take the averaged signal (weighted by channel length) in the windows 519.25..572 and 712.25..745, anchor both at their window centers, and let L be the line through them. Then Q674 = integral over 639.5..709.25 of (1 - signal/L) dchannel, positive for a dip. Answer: 5.1 ch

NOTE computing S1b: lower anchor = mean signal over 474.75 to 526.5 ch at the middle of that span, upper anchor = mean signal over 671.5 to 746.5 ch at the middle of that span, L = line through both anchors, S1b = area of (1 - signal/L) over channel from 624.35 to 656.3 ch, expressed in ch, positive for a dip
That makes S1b 1.02 ch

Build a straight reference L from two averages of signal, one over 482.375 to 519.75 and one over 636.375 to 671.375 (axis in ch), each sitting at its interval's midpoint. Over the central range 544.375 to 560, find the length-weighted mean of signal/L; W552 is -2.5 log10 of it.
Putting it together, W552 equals -0.09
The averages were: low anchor 242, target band 262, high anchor 237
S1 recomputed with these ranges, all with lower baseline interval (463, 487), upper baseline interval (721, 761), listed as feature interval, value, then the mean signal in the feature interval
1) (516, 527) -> -0.7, 257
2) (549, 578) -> -1.7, 260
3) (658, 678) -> 1.1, 240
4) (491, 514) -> 0.3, 238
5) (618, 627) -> -0.2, 255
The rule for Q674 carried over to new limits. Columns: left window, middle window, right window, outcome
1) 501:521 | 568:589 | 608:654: -0.9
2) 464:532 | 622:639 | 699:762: 0.1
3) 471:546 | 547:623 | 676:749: -2.1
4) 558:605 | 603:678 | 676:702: 1.9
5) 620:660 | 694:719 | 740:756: -0.6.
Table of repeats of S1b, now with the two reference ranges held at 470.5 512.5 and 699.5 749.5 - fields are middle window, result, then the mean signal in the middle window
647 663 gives 1.0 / 238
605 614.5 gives 0.0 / 249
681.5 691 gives 0.5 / 243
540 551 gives -0.7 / 259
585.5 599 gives -0.3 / 254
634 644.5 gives 0.4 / 242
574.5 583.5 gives -0.3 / 255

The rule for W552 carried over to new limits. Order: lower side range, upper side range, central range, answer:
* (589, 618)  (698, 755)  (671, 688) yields 0.04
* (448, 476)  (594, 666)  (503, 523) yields -0.04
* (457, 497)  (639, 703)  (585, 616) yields -0.05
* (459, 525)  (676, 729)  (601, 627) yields -0.01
